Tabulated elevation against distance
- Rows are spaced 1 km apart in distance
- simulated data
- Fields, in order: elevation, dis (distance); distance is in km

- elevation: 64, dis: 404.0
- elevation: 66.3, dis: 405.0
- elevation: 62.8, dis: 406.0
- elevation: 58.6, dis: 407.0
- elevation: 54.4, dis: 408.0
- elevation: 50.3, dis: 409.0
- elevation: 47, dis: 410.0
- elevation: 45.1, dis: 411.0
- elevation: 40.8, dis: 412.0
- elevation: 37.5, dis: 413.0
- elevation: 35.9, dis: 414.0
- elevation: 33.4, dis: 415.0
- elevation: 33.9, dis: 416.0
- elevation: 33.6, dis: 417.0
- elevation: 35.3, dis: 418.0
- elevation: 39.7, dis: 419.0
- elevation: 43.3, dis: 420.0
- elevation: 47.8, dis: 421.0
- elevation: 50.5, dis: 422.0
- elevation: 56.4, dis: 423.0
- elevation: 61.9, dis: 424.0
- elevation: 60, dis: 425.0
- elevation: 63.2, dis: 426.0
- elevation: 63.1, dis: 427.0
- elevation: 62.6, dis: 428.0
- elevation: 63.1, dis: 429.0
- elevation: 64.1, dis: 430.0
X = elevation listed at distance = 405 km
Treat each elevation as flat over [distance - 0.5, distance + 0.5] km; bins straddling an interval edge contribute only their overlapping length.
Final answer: 66.3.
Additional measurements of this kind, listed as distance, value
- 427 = 63.1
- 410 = 47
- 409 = 50.3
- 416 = 33.9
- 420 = 43.3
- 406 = 62.8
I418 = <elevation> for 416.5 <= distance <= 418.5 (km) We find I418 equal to 34.5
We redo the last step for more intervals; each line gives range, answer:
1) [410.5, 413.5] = 41.1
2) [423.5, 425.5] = 61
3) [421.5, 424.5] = 56.3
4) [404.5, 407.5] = 62.6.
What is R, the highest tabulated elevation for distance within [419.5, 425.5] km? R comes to 61.9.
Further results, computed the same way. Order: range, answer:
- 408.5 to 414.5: 50.3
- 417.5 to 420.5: 43.3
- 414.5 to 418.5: 35.3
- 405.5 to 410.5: 62.8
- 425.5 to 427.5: 63.2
